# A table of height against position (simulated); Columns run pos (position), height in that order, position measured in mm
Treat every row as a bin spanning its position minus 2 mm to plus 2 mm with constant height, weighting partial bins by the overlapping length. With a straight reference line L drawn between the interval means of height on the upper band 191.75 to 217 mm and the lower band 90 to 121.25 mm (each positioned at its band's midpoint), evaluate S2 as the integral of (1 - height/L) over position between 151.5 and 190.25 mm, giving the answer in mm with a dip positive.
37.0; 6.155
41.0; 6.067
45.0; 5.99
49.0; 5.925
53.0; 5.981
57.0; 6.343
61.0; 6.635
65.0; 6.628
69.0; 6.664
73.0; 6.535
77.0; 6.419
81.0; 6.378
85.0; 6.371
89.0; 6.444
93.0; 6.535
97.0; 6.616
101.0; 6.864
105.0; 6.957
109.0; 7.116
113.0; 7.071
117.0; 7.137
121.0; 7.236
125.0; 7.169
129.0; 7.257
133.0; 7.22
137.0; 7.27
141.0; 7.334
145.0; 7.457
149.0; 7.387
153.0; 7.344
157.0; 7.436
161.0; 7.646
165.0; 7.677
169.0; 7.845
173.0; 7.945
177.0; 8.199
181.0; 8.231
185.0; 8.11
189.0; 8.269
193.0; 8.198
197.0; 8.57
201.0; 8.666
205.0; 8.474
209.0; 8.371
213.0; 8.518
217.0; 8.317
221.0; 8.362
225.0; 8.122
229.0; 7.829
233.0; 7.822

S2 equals 0.3 mm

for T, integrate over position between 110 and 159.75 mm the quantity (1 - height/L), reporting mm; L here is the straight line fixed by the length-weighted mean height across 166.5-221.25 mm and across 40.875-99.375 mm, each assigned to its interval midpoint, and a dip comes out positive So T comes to 0.6 mm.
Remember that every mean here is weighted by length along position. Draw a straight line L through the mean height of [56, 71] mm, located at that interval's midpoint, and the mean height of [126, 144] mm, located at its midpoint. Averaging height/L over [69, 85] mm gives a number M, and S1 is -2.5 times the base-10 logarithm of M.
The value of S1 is 0.04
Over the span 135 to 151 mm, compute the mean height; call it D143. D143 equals 7.36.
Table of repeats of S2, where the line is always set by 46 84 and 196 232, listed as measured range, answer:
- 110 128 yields -0.2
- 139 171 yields 0.2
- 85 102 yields 0.5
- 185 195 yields -0.2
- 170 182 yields -0.4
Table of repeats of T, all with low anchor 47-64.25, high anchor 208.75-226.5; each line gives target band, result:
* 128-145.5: 0.0 mm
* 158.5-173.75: -0.2 mm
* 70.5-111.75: 0.5 mm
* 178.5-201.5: -1.0 mm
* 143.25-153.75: 0.1 mm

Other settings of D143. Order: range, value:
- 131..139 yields 7.24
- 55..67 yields 6.54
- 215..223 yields 8.34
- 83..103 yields 6.57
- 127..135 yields 7.24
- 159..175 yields 7.78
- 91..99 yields 6.58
